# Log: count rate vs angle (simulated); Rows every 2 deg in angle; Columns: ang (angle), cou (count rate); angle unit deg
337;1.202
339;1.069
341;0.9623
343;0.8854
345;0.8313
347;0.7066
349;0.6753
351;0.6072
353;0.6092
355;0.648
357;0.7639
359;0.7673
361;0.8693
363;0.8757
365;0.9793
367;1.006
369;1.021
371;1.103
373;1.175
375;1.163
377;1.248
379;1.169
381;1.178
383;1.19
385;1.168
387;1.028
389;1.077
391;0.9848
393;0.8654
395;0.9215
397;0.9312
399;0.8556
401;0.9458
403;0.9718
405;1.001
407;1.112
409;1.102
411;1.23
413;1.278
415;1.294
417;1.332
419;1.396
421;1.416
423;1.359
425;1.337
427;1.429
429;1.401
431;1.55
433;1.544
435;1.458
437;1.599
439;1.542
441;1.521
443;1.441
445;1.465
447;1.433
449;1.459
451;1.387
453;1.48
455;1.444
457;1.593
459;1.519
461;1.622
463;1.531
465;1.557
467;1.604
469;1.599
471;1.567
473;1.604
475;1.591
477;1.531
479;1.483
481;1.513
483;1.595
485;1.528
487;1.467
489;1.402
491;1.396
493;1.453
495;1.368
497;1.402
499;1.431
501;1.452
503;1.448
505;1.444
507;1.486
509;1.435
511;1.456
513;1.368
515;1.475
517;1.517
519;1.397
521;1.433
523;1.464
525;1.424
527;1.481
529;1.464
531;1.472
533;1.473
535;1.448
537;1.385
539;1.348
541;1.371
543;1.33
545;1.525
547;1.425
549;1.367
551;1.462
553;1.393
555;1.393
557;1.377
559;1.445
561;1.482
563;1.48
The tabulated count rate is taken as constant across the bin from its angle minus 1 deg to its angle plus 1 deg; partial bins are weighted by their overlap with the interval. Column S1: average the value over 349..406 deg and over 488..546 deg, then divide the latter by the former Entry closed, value 1.5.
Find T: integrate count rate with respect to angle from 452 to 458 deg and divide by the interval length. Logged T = 1.51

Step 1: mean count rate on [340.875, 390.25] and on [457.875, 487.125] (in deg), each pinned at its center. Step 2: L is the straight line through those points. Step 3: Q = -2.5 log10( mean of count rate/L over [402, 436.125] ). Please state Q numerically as -0.043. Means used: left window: 0.948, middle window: 1.31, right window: 1.56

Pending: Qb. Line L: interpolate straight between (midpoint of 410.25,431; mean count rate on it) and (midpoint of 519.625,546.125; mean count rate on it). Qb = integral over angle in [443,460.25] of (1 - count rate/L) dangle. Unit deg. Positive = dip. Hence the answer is -1.2 deg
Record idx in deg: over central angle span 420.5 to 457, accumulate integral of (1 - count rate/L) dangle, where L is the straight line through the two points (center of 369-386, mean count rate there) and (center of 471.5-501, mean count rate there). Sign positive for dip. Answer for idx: -3.2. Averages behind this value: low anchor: 1.17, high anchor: 1.48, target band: 1.46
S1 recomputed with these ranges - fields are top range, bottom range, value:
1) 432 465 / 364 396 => 1.39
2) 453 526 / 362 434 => 1.29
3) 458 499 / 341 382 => 1.65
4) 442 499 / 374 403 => 1.43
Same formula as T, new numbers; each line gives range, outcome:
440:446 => 1.48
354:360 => 0.726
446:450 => 1.45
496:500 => 1.42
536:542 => 1.37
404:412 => 1.11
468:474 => 1.59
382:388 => 1.13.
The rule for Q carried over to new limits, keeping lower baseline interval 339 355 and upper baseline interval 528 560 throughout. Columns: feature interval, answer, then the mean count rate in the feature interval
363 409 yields -0.17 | 1.05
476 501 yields -0.19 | 1.46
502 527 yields -0.10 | 1.45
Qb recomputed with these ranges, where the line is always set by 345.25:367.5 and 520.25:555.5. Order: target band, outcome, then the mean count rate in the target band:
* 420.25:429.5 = -3.4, 1.39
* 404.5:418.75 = -3.5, 1.21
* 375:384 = -3.6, 1.19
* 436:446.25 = -4.2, 1.51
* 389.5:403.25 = -0.2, 0.928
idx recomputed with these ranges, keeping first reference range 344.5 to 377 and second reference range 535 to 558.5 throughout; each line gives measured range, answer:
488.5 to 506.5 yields -2.32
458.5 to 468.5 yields -3.48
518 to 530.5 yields -1.00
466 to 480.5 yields -4.54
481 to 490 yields -2.00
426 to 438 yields -4.68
